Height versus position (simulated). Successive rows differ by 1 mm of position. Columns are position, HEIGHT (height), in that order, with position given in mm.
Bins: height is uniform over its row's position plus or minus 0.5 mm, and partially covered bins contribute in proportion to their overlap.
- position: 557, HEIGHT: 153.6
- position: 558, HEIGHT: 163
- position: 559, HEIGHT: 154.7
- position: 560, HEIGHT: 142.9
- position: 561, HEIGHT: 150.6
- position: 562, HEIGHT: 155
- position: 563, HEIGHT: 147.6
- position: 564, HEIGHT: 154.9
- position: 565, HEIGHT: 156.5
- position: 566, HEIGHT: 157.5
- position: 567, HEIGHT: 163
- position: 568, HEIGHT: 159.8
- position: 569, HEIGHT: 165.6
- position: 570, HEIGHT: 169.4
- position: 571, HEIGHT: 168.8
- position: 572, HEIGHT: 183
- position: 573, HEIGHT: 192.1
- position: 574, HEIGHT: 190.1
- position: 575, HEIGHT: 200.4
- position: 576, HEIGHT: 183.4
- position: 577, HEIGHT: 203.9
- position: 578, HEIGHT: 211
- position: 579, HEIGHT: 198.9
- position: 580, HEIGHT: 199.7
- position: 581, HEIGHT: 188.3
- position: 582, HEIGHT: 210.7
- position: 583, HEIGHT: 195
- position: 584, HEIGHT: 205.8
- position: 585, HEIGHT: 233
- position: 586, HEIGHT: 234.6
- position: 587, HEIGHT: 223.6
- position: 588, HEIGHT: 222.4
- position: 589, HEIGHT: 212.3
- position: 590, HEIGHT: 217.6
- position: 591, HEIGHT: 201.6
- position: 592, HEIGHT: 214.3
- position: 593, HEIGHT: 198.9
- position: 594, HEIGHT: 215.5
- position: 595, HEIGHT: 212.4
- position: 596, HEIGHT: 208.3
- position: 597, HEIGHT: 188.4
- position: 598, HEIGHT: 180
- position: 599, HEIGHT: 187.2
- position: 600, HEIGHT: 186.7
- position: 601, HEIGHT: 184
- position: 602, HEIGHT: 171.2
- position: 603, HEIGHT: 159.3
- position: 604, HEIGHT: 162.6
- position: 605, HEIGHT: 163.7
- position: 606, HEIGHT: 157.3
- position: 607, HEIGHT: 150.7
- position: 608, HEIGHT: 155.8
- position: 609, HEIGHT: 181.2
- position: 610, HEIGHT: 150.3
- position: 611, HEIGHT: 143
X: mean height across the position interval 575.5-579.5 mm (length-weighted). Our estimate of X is 199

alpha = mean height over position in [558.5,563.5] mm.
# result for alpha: 150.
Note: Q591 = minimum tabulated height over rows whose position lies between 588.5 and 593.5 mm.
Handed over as 198.9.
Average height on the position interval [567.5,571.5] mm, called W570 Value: 166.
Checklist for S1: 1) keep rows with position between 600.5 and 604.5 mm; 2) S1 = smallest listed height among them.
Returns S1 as 159.3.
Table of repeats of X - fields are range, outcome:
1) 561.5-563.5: 151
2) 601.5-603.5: 165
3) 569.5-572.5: 174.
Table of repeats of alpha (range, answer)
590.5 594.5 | 208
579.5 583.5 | 198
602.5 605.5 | 162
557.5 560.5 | 154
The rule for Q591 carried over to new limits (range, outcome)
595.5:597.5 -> 188.4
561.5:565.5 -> 147.6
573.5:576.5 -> 183.4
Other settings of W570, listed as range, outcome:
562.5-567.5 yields 156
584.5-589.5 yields 225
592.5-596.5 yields 209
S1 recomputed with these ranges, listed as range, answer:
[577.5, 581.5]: 188.3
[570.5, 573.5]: 168.8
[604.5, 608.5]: 150.7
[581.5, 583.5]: 195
